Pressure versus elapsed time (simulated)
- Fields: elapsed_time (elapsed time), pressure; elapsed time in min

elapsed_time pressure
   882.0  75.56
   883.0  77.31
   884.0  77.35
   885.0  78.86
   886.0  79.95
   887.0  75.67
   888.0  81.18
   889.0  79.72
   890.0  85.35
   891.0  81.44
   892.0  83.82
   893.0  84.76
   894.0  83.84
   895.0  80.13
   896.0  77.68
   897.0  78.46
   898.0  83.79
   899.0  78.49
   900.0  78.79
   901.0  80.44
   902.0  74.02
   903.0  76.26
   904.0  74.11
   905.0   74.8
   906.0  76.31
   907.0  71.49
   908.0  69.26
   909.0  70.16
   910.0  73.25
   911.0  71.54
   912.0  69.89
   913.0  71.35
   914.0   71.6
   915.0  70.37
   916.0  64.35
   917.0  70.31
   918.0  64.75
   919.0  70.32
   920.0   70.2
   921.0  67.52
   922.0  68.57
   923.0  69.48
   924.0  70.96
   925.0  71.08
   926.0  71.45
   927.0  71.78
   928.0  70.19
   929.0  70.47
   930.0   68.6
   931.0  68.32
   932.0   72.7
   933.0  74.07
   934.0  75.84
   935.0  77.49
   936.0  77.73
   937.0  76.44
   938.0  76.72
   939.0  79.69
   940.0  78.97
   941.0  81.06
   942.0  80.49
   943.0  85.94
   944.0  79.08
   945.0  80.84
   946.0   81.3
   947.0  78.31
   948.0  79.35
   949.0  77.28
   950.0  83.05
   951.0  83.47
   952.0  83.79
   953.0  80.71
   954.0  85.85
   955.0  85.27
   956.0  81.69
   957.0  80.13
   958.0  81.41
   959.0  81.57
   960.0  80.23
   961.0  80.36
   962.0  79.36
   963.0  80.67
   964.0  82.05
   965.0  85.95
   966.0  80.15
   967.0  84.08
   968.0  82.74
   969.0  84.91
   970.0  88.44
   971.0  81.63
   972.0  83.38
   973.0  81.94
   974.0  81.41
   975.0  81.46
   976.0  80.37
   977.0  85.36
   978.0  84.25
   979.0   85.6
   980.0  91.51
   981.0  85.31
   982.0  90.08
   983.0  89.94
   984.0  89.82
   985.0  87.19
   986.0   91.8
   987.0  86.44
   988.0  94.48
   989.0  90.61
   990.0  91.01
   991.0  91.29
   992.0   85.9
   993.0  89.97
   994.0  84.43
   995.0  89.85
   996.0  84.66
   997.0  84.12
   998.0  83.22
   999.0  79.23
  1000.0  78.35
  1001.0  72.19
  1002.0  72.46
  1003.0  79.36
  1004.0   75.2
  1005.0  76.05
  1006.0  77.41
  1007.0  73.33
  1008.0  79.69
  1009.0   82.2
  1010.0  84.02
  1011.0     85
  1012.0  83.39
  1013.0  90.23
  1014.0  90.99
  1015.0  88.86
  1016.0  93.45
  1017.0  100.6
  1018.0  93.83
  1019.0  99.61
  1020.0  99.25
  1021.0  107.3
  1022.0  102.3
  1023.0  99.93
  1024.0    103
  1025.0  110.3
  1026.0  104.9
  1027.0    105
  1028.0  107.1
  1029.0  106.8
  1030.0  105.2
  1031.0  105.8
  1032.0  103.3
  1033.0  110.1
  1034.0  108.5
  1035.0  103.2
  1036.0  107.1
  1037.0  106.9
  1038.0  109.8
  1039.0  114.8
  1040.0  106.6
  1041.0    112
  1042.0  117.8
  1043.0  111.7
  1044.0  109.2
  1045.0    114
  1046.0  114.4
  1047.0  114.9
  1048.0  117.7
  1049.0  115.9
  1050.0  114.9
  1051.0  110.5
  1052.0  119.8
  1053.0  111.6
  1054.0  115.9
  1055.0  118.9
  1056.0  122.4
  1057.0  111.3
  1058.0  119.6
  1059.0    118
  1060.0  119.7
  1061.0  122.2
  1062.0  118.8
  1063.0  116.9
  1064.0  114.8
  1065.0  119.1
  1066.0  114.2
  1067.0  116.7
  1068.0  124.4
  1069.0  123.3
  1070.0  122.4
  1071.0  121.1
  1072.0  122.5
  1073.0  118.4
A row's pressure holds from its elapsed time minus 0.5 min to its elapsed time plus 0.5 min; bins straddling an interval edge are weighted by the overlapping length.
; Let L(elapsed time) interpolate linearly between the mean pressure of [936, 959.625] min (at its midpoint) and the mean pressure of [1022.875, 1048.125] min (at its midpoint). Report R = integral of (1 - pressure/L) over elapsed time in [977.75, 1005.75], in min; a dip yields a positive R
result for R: 2.84 min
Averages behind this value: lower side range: 80.9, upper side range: 109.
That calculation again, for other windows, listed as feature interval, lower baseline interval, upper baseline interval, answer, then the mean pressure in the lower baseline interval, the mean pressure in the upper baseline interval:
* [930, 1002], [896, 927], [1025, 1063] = 5.0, 72.5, 112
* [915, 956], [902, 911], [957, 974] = 1.1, 73.2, 82.3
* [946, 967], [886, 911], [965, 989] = 0.6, 78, 85.9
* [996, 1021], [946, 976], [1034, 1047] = 3.7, 82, 111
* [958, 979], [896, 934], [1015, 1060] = 1.4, 72.3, 109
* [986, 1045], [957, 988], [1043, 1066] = 3.8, 84.4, 116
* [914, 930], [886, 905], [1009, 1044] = 2.8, 79.8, 102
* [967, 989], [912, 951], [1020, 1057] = 0.9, 74.2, 110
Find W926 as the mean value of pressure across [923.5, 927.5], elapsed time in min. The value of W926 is 71.3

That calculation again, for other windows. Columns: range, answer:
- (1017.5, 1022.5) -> 100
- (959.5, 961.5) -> 80.3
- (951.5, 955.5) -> 83.9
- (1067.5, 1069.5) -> 124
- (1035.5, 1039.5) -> 110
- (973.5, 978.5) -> 82.6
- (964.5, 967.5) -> 83.4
